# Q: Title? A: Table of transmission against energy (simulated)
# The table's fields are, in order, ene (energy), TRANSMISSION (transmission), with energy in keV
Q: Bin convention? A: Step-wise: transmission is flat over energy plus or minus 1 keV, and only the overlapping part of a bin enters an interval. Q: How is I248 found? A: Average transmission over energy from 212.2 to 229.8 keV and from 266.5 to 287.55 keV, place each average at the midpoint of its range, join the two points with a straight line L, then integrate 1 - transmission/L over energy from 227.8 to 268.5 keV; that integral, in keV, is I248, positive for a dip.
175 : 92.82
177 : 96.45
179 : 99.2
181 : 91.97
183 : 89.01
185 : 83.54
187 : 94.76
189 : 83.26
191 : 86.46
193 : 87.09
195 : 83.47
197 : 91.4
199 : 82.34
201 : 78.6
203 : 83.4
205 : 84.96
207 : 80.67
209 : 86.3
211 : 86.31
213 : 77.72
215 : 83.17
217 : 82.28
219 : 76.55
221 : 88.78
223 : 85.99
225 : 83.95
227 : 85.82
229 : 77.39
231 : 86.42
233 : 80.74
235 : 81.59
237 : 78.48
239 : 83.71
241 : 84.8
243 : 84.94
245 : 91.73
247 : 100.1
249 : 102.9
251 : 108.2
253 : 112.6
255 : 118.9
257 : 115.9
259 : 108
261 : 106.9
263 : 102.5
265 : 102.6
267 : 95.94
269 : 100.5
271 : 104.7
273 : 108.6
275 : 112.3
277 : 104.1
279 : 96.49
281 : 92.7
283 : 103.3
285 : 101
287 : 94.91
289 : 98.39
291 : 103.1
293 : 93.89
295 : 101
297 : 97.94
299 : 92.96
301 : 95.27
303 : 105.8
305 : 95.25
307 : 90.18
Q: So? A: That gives -1.9 keV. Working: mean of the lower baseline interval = 82.5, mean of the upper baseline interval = 102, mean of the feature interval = 96.2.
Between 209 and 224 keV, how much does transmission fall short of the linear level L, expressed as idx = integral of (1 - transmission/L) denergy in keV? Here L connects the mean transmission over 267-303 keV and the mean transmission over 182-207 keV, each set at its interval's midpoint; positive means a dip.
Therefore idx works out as 1.0 keV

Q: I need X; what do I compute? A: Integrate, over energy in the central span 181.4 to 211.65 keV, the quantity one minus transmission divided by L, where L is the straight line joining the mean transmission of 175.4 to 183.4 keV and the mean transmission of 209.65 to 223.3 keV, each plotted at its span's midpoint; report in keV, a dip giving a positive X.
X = 1.20 keV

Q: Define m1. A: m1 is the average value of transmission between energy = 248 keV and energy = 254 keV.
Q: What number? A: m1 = 108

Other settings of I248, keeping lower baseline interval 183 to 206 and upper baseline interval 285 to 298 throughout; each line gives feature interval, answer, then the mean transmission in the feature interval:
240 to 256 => -1.3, 101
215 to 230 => 1.1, 83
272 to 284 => -0.8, 103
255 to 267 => -1.6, 107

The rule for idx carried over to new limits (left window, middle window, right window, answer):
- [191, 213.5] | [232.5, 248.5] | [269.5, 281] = 1.4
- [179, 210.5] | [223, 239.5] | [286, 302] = 1.4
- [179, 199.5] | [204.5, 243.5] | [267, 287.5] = 4.4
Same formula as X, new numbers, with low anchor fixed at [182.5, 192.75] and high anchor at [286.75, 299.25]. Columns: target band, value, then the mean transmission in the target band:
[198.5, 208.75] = 0.76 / 82.3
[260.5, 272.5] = -0.89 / 102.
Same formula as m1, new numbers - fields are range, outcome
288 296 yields 99.1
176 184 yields 94.2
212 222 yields 81.7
